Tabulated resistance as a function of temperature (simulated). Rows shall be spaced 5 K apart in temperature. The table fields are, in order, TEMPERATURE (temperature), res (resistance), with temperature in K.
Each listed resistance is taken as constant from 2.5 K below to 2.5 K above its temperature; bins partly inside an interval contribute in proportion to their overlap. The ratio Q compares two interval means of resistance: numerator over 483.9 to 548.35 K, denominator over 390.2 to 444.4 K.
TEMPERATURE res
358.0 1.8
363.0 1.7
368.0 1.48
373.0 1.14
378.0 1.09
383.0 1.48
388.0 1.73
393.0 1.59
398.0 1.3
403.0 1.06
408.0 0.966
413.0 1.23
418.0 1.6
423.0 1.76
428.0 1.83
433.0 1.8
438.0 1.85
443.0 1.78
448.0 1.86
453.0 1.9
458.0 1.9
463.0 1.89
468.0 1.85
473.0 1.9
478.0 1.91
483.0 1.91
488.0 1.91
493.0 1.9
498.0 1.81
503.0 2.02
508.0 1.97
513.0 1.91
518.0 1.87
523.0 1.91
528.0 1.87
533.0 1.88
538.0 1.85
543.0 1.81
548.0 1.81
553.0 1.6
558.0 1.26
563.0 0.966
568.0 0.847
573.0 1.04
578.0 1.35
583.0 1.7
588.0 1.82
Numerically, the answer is 1.24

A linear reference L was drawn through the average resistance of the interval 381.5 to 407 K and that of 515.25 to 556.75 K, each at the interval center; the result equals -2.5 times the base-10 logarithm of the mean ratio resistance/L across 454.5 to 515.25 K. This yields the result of -0.15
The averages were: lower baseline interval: 1.4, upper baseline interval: 1.81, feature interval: 1.91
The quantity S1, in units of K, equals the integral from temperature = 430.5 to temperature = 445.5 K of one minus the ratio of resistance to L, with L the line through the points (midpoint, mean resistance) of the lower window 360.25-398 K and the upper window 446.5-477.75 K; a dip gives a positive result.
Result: -0.4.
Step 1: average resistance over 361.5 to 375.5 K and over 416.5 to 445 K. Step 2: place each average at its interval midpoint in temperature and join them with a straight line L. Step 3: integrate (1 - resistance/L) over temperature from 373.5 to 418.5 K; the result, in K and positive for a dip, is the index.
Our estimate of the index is 7.3 K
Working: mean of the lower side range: 1.42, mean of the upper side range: 1.78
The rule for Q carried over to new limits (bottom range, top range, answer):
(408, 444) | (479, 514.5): 1.17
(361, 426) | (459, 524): 1.36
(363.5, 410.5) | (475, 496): 1.43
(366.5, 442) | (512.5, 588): 1.08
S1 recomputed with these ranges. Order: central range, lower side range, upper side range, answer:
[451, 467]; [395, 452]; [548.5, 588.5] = -4.2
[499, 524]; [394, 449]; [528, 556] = -3.0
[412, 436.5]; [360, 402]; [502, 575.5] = -3.2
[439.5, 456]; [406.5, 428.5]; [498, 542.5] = -2.6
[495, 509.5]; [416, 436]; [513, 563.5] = -1.7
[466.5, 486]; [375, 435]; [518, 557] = -3.1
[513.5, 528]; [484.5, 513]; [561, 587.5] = -1.4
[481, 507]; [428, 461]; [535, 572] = -4.0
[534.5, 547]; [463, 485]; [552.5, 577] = -4.8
